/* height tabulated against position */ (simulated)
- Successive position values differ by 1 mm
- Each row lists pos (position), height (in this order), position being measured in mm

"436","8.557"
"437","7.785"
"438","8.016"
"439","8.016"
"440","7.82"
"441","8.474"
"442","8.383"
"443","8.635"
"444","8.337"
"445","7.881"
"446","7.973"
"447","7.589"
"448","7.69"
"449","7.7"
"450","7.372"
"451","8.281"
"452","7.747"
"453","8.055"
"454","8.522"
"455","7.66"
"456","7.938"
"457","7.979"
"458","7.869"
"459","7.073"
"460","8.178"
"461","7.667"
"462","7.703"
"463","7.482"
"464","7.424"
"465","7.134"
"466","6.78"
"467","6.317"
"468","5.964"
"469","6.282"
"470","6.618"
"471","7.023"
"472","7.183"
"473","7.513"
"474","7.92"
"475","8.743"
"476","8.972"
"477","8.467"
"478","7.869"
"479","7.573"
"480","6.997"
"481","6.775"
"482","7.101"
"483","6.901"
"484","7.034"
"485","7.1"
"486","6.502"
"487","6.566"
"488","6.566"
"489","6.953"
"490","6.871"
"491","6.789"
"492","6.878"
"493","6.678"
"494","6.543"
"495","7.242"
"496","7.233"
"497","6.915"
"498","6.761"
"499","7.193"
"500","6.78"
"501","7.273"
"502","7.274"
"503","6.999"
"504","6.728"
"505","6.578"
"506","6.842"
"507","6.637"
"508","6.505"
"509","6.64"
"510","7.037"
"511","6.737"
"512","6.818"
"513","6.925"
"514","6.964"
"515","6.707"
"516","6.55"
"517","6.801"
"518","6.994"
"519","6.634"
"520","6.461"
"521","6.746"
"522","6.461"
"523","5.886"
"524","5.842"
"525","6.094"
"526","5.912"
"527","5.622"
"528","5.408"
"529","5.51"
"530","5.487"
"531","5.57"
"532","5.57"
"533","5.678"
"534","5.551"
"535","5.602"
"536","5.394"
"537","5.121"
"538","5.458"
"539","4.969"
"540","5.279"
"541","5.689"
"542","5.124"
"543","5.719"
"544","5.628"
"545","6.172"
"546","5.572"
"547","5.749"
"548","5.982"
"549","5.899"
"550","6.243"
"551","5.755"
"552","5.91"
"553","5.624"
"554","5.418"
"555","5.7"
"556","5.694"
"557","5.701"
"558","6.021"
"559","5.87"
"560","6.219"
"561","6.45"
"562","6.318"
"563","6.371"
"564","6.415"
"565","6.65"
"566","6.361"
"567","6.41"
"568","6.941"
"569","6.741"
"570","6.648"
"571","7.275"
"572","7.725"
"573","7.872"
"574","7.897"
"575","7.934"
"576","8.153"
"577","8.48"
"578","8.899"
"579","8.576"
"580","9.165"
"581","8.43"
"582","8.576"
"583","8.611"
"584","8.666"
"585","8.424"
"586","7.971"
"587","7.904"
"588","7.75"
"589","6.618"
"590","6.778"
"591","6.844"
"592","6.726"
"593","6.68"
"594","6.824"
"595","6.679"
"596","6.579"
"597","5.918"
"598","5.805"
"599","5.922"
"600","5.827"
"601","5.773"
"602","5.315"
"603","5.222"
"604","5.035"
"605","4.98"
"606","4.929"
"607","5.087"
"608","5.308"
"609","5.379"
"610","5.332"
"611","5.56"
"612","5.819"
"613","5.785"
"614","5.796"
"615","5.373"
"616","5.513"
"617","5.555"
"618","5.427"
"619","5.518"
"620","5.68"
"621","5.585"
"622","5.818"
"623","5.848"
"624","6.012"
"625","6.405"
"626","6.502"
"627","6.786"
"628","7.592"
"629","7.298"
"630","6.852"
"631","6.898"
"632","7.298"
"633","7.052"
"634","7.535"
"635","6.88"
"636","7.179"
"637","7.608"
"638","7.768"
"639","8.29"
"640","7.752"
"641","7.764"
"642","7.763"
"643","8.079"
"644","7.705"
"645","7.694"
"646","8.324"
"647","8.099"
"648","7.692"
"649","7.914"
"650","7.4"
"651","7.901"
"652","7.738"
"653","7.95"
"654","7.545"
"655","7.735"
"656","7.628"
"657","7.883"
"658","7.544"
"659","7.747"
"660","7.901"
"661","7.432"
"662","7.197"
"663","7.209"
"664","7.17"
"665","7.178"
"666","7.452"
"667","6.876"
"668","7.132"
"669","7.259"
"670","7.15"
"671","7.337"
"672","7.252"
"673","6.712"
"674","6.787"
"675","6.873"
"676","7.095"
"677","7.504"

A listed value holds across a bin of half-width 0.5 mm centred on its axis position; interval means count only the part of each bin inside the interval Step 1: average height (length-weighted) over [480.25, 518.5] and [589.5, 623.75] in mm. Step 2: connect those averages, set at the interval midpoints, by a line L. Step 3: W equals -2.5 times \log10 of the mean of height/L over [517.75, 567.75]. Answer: 0.09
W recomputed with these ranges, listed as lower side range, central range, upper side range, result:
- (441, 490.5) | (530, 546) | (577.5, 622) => 0.251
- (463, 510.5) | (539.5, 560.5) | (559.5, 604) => 0.224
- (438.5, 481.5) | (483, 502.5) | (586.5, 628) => 0.059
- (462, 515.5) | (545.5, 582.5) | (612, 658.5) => 0.036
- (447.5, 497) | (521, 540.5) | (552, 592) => 0.272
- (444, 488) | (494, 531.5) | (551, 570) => 0.043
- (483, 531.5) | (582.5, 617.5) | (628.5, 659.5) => 0.169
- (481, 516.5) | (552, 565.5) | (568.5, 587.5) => 0.280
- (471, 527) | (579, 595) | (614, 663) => -0.099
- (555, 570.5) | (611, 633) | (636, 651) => 0.202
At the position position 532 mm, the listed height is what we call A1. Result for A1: 5.57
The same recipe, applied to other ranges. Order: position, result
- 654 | 7.545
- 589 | 6.618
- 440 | 7.82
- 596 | 6.579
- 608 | 5.308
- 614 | 5.796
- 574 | 7.897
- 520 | 6.461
